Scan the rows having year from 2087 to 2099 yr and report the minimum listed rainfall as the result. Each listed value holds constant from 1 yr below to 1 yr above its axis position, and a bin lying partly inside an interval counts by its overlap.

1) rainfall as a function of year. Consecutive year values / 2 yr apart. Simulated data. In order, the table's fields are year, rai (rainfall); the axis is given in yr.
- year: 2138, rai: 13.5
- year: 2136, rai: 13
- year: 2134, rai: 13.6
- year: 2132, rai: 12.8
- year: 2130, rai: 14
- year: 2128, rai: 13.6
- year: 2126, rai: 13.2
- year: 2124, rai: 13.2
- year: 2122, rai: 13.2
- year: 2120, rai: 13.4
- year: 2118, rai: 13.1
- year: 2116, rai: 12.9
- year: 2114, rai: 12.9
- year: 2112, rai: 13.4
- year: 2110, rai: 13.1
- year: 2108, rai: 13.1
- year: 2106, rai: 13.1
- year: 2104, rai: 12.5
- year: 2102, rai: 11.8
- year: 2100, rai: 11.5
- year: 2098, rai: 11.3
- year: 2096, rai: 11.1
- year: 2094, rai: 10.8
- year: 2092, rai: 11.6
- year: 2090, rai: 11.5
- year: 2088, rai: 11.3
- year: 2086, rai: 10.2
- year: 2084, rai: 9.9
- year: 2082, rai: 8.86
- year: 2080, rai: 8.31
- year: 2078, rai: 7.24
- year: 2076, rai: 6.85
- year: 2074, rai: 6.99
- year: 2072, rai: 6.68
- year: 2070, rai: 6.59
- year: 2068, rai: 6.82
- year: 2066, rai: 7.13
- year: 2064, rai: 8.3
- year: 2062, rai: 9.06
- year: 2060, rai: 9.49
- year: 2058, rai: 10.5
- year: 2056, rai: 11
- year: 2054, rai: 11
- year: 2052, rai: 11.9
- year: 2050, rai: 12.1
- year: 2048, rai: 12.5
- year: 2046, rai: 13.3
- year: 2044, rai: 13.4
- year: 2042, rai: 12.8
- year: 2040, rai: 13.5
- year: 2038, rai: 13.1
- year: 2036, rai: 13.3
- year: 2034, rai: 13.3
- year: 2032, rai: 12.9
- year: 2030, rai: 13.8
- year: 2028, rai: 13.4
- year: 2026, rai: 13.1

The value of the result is 10.8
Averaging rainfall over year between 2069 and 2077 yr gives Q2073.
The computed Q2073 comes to 6.78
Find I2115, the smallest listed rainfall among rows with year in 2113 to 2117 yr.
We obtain 12.9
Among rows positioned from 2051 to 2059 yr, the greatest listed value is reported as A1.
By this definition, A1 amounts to 11.9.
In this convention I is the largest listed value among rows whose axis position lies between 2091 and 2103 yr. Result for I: 11.8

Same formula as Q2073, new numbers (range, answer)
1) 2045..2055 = 12.2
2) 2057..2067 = 8.9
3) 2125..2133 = 13.4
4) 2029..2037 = 13.3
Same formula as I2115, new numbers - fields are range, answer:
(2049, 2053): 11.9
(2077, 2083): 7.24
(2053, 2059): 10.5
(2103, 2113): 12.5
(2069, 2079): 6.59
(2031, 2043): 12.8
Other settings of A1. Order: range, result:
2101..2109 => 13.1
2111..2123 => 13.4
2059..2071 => 9.49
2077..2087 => 10.2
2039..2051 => 13.5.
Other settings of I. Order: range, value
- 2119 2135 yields 14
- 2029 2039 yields 13.8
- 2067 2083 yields 8.86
